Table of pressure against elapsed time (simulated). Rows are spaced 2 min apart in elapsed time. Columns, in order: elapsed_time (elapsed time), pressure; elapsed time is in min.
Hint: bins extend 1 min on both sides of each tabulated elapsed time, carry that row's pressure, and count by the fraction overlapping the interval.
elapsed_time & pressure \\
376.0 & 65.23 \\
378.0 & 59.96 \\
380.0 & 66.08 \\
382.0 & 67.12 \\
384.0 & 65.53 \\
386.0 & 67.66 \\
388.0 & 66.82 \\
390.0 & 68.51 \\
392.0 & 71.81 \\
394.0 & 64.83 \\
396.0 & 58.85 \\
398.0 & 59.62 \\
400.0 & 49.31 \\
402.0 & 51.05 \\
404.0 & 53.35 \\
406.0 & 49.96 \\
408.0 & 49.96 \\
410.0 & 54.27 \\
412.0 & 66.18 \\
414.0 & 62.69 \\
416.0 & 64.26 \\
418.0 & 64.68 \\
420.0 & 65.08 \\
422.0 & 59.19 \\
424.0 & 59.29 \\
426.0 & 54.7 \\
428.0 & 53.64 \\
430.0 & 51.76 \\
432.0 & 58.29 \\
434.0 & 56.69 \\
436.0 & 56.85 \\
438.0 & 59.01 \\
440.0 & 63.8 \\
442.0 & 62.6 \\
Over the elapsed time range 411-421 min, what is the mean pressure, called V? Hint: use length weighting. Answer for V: 64.6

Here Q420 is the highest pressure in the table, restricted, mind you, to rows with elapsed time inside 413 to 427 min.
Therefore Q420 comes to 65.08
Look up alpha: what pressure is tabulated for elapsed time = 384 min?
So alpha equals 65.53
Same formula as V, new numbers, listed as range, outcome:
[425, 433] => 54.6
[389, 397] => 66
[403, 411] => 51.9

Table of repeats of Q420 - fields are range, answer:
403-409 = 53.35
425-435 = 58.29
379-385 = 67.12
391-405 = 71.81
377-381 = 66.08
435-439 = 59.01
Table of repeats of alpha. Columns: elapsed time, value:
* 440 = 63.8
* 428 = 53.64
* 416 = 64.26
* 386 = 67.66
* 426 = 54.7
